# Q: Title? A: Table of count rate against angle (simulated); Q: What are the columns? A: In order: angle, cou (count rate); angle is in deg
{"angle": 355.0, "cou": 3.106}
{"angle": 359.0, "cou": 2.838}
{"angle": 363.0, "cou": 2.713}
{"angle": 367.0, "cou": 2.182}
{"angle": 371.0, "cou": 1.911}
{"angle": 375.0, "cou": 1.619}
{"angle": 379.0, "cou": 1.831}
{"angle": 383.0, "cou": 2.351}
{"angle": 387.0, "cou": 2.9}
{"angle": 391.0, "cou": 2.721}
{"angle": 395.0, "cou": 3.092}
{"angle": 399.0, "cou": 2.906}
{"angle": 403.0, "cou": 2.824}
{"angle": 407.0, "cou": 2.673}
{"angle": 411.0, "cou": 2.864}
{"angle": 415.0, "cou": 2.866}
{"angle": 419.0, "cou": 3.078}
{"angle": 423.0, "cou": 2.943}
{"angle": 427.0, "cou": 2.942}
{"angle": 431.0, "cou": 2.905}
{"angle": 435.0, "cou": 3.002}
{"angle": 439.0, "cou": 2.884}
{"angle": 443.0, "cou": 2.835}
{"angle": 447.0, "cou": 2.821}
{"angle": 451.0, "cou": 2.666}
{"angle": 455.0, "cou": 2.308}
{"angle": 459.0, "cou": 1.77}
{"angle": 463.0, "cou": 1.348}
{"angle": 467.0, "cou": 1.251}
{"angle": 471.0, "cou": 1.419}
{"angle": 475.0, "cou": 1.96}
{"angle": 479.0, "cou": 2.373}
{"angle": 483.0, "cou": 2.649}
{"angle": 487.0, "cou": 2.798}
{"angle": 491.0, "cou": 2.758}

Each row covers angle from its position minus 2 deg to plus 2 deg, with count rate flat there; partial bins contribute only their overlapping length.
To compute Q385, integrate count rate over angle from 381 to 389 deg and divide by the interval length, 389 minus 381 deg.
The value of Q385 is 2.63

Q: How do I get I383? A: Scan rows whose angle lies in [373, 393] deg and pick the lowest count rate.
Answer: 1.619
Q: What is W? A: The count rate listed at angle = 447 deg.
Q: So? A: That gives 2.821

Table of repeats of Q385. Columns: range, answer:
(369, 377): 1.77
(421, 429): 2.94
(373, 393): 2.28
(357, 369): 2.58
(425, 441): 2.93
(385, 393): 2.81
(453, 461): 2.04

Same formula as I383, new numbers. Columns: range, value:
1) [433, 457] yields 2.308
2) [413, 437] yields 2.866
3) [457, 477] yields 1.251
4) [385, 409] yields 2.673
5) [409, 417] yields 2.864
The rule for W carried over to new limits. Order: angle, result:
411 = 2.864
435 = 3.002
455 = 2.308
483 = 2.649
